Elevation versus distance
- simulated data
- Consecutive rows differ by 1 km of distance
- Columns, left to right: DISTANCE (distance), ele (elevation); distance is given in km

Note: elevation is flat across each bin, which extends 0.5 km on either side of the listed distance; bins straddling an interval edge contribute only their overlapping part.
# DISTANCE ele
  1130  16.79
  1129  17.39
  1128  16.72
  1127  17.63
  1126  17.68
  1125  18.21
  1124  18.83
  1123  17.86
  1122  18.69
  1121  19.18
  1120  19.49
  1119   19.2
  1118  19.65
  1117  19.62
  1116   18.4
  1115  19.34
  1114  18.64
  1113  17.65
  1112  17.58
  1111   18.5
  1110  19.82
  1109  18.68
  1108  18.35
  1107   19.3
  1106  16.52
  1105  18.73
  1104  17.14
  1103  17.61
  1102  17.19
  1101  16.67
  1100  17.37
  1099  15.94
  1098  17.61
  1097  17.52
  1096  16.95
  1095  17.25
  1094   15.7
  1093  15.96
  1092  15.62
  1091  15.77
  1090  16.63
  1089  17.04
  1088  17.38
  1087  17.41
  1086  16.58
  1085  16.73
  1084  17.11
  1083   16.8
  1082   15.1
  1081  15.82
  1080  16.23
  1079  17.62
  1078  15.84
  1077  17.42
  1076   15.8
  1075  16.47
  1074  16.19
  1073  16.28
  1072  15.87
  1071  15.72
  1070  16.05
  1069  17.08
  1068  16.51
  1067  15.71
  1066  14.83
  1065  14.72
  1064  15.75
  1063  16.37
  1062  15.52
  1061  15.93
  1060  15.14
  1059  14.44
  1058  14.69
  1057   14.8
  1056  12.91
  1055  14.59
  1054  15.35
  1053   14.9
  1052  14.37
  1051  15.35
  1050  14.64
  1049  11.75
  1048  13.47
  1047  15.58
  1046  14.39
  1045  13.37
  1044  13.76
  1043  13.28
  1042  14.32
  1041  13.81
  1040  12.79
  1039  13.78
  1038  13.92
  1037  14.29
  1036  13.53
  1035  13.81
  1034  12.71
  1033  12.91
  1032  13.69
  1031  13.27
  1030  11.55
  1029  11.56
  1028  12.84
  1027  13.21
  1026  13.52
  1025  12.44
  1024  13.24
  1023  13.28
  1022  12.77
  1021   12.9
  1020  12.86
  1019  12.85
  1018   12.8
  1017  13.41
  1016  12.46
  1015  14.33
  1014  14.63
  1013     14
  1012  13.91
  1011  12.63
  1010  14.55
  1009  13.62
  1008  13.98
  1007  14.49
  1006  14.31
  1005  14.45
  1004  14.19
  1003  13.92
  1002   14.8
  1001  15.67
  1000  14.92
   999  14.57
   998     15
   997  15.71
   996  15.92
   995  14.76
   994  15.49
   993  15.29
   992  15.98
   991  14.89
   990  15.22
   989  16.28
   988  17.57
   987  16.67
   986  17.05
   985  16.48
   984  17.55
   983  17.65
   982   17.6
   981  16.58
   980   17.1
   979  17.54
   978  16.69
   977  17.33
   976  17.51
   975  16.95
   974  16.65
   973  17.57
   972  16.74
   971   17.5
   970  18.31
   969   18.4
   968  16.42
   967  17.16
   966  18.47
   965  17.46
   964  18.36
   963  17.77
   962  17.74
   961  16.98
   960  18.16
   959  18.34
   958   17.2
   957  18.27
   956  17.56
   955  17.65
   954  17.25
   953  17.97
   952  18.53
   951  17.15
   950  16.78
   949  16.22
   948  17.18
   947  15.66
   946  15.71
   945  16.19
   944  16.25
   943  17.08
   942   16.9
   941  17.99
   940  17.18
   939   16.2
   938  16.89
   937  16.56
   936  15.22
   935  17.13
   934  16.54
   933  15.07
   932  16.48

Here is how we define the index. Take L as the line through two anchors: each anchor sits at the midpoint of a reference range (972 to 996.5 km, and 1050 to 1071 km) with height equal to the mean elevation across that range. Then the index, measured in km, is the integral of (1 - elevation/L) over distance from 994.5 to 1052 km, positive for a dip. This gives 7.7 km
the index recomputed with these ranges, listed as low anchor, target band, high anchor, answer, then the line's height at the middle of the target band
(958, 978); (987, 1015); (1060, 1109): 3.9 km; 17.3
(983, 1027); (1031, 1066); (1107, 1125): 4.3 km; 16.2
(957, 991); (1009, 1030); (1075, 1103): 4.7 km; 17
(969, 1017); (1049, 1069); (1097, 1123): 2.4 km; 17.1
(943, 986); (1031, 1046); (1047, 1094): 2.4 km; 16.2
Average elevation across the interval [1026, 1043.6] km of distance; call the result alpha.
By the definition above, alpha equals 13.3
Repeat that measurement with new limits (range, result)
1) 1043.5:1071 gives 14.9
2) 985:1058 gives 14.1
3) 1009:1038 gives 13.2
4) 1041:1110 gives 16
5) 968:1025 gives 15.3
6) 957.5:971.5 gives 17.7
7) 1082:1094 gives 16.5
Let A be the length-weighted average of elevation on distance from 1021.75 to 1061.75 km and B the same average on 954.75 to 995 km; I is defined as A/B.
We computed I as 0.80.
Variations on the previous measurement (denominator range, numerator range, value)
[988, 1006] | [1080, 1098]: 1.09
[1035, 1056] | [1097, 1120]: 1.30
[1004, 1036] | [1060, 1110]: 1.25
